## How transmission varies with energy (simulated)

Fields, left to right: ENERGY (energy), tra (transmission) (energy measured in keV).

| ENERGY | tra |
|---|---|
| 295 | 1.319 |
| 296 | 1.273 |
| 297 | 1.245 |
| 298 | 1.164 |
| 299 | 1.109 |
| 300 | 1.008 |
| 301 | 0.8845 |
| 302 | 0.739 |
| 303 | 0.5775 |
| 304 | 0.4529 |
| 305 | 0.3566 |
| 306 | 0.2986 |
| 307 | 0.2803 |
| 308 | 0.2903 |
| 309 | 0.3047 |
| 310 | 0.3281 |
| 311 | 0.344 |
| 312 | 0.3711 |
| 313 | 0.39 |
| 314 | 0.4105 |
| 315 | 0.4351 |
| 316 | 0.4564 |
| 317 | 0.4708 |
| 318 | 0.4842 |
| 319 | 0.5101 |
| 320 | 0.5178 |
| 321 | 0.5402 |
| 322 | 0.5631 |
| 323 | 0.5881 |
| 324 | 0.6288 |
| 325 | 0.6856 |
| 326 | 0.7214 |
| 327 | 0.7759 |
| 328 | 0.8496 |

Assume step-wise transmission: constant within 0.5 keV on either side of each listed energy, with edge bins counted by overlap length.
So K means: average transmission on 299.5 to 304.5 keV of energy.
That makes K 0.732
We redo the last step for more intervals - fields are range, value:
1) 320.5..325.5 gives 0.601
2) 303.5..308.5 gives 0.336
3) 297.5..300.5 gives 1.09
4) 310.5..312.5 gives 0.358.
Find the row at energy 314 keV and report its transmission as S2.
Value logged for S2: 0.4105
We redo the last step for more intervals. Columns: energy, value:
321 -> 0.5402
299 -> 1.109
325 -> 0.6856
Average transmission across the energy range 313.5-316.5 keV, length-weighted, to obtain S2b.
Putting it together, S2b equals 0.434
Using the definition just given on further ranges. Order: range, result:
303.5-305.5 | 0.405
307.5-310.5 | 0.308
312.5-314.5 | 0.4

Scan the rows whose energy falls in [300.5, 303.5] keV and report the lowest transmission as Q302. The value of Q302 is 0.5775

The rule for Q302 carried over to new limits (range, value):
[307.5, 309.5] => 0.2903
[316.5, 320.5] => 0.4708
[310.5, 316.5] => 0.344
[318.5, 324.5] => 0.5101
